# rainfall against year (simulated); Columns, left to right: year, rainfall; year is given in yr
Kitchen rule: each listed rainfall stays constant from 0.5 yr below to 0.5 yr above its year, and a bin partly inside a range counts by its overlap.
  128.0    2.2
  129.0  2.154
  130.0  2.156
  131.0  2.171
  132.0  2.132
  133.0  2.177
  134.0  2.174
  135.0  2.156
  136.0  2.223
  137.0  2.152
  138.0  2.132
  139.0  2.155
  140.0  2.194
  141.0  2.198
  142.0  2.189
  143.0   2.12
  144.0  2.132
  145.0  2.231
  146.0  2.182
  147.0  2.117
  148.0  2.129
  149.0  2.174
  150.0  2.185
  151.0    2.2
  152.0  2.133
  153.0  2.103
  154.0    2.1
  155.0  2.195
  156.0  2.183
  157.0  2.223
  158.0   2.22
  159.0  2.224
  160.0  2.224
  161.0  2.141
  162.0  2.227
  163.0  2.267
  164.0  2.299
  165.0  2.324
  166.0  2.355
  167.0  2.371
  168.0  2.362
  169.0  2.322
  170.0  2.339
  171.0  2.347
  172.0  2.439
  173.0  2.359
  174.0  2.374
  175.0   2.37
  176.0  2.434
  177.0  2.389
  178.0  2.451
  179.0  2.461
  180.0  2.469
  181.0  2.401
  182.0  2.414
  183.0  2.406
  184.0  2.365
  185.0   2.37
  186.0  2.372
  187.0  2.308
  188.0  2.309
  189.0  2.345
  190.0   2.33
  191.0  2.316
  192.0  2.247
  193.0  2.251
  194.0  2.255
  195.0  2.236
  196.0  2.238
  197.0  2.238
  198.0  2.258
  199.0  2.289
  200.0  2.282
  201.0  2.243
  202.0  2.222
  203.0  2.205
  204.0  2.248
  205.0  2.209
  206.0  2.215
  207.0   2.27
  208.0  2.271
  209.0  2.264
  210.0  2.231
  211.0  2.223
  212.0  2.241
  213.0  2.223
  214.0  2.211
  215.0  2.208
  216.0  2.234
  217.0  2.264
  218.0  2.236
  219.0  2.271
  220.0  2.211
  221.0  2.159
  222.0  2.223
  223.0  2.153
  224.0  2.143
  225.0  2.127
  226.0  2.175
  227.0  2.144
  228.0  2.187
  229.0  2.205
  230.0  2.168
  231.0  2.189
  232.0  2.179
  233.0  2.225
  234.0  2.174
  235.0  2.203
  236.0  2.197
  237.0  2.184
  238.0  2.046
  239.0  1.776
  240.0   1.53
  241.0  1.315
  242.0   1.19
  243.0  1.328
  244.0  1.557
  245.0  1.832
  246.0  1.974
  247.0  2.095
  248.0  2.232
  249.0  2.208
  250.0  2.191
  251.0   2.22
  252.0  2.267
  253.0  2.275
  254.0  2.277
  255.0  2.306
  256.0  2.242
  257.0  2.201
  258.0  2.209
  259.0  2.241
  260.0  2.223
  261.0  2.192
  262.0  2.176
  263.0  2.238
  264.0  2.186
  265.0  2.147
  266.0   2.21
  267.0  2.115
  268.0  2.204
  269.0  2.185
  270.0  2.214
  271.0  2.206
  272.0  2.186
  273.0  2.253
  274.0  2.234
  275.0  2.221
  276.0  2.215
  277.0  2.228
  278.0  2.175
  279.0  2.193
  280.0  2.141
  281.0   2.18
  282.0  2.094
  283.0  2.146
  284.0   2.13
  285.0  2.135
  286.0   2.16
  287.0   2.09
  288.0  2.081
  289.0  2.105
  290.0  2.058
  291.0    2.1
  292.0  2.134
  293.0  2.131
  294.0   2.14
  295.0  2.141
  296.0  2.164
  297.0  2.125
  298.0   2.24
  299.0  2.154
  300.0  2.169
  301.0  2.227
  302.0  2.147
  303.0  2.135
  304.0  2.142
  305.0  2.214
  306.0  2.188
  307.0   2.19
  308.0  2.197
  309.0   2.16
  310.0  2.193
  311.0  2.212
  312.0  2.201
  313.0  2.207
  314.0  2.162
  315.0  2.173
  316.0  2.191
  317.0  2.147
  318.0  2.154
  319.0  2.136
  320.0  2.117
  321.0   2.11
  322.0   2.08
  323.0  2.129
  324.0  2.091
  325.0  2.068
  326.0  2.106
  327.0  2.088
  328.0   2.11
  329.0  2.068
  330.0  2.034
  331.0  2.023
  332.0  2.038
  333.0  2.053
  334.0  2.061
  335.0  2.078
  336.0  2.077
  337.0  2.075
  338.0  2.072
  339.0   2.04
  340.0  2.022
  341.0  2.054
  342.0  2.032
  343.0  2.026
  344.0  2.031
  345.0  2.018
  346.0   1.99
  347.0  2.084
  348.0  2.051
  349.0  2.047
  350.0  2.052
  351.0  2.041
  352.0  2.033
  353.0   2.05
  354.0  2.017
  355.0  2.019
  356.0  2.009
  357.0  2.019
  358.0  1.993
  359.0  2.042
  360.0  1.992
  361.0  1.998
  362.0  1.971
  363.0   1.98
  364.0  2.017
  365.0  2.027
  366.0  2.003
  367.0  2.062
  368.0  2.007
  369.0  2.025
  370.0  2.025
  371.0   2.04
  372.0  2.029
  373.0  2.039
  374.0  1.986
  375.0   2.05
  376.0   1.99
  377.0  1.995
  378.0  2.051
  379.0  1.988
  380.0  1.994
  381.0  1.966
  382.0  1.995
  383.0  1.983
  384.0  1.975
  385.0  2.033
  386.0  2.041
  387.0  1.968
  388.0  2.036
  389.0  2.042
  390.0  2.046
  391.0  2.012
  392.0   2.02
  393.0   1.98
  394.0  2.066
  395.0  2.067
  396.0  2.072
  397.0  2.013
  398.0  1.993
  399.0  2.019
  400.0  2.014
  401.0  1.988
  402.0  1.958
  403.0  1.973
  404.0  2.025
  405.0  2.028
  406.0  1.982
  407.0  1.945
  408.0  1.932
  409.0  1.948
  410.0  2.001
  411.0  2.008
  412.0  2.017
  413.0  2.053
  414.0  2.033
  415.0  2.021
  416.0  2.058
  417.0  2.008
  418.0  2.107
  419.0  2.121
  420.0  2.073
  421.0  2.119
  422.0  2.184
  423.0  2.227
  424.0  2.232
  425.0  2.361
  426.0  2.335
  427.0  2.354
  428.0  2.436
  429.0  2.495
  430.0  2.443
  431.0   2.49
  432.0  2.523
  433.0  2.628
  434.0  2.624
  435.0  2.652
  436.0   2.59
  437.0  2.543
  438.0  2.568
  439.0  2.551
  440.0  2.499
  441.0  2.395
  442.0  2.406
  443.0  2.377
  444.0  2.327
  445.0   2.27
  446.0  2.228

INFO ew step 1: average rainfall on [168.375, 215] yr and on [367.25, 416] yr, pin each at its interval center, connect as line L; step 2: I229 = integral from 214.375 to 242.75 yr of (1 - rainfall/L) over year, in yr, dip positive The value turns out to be 2.24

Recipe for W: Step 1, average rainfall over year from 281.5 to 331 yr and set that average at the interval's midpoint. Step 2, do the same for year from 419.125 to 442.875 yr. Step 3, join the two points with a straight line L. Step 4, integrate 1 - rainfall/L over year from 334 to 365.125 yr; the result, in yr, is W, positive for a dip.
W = 2.8 yr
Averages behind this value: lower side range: 2.14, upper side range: 2.42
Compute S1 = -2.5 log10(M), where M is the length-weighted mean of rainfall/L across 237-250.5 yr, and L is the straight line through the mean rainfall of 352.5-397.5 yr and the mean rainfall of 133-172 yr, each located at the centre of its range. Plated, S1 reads 0.18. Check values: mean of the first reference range 2.21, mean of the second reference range 2.02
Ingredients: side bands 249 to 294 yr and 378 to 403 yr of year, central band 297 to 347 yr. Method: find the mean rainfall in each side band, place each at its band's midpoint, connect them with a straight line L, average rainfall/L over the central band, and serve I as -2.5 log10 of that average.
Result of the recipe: 0.00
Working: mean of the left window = 2.18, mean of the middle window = 2.11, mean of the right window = 2.01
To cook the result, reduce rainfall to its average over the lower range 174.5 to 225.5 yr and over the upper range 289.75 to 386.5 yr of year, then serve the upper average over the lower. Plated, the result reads 0.91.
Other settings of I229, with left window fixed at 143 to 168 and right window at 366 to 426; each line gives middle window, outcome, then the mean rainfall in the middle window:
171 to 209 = -2.4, 2.32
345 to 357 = 0.2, 2.03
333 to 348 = 0.2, 2.05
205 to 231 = -0.6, 2.21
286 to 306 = -0.3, 2.14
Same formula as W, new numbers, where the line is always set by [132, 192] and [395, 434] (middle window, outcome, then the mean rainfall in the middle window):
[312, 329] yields 0.5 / 2.13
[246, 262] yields 0.0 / 2.22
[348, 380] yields 2.2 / 2.02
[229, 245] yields 2.4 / 1.89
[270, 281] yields 0.0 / 2.2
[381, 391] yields 0.7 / 2.01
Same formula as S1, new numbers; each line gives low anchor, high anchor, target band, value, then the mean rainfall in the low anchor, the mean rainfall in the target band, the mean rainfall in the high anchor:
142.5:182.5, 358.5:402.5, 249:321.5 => -0.03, 2.27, 2.18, 2.01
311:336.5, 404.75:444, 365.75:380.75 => 0.09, 2.11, 2.02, 2.27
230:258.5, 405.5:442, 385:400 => 0.10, 2.02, 2.03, 2.27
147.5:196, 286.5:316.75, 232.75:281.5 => 0.05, 2.3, 2.1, 2.16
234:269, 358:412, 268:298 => -0.06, 2.06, 2.16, 2.01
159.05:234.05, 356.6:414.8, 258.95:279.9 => -0.01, 2.28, 2.2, 2.01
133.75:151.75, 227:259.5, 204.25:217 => -0.07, 2.17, 2.23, 2.05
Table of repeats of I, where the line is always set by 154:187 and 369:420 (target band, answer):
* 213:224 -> 0.024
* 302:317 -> -0.023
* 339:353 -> 0.024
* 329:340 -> 0.024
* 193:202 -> 0.019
